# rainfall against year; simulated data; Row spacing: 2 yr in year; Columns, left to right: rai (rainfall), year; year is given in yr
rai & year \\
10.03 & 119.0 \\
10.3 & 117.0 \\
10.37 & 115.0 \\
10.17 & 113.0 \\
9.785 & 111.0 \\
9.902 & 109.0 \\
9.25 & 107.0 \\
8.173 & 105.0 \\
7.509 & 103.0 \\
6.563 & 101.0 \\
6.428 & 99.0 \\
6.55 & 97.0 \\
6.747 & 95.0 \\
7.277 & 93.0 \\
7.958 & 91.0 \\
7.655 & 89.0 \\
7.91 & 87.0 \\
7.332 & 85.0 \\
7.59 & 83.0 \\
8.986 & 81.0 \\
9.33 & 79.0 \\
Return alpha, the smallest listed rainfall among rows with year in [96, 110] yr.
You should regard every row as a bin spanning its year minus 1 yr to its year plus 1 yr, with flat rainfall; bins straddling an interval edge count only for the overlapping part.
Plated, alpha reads 6.428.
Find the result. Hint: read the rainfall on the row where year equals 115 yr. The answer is 10.37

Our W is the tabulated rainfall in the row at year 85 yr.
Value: 7.332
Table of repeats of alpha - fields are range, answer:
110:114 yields 9.785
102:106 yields 7.509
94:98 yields 6.55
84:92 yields 7.332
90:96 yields 6.747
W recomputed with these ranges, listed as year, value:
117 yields 10.3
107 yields 9.25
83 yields 7.59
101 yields 6.563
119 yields 10.03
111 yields 9.785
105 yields 8.173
